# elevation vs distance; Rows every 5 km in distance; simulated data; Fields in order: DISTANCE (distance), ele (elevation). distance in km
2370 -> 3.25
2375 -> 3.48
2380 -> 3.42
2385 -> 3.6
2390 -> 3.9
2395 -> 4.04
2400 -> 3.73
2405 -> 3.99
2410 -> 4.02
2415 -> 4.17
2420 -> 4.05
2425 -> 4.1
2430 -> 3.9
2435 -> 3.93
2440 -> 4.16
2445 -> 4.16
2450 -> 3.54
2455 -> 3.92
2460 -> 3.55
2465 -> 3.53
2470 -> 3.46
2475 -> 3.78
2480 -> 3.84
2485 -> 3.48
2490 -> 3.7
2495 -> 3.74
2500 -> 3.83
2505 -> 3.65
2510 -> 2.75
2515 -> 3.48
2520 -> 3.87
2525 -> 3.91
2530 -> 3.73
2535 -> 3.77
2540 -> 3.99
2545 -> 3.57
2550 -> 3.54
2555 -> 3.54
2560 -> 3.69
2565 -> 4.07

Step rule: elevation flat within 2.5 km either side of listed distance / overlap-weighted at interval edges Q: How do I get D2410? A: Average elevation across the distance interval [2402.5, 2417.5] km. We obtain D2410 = 4.06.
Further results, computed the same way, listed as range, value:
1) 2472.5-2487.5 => 3.7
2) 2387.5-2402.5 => 3.89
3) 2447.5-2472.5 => 3.6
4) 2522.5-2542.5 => 3.85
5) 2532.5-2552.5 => 3.72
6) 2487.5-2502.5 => 3.76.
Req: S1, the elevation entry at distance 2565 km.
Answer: 4.07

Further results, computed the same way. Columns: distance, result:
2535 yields 3.77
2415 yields 4.17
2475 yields 3.78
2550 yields 3.54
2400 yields 3.73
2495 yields 3.74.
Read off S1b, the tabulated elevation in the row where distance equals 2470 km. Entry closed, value 3.46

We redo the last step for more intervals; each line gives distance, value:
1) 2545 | 3.57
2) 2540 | 3.99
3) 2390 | 3.9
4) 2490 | 3.7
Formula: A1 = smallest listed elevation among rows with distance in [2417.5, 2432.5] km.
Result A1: 3.9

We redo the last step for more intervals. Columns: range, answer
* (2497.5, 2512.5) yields 2.75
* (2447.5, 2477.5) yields 3.46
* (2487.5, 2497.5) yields 3.7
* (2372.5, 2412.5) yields 3.42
